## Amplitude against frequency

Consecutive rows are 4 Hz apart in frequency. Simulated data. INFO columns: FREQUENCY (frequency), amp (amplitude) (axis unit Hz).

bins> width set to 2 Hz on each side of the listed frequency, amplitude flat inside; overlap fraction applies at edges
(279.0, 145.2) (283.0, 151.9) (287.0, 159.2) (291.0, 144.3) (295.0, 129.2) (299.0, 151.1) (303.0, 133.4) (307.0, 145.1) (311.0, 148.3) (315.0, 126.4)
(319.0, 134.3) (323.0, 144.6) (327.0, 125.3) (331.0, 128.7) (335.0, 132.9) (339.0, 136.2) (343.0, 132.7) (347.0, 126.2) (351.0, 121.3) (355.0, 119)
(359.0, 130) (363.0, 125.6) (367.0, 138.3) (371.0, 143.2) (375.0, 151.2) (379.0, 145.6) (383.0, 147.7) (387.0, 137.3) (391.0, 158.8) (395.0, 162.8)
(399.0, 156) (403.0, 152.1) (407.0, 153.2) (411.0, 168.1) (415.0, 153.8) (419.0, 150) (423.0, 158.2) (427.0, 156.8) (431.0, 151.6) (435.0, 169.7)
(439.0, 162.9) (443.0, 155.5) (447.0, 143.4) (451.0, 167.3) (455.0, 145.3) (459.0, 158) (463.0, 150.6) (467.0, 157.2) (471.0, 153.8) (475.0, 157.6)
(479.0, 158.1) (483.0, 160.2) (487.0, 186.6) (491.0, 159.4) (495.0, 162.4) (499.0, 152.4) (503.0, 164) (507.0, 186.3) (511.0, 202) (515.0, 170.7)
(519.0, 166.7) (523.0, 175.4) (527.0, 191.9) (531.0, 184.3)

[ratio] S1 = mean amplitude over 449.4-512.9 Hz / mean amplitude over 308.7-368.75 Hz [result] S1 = 1.25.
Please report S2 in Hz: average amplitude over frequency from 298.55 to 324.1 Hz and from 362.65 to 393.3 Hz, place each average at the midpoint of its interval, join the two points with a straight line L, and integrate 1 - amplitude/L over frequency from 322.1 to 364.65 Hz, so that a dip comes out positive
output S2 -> 3.9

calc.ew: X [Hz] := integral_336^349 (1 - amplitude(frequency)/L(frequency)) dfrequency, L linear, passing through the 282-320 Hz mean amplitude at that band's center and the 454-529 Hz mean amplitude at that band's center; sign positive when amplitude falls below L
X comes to 1.4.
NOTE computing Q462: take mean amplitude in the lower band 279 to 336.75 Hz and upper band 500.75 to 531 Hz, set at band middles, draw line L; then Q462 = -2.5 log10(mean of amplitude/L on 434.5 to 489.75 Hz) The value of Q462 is 0.070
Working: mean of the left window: 140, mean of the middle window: 159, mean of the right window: 180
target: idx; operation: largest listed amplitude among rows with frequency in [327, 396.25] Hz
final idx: 162.8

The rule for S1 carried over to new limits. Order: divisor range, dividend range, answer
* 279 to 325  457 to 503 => 1.12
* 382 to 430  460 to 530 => 1.09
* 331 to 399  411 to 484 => 1.13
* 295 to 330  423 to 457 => 1.14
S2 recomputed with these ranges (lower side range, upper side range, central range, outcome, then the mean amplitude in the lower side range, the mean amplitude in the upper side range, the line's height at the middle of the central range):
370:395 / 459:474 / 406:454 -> -1.68 Hz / 149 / 155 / 152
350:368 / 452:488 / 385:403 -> -2.24 Hz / 127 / 158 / 136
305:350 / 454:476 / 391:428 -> -2.76 Hz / 134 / 154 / 146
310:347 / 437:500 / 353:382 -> 0.83 Hz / 134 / 158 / 140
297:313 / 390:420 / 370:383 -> 0.54 Hz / 144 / 157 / 153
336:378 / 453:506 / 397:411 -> -1.26 Hz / 133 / 159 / 143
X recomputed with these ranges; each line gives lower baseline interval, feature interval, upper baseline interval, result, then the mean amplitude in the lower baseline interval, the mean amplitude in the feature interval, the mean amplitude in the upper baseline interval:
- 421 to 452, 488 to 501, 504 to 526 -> 1.04 Hz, 158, 160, 180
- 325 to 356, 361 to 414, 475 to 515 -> -3.20 Hz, 128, 149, 170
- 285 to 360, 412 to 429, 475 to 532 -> -0.03 Hz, 135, 155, 172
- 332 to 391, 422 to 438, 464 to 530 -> -0.73 Hz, 136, 159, 169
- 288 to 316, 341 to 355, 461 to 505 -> 1.93 Hz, 141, 126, 160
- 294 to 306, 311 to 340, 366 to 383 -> 1.58 Hz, 139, 134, 145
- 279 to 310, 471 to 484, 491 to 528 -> 0.87 Hz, 145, 158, 173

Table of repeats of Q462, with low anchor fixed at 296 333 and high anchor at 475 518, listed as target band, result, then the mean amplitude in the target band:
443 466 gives 0.06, 153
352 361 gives 0.17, 124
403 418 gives -0.02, 157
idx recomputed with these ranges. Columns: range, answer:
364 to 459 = 169.7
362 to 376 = 151.2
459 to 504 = 186.6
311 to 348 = 148.3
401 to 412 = 168.1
